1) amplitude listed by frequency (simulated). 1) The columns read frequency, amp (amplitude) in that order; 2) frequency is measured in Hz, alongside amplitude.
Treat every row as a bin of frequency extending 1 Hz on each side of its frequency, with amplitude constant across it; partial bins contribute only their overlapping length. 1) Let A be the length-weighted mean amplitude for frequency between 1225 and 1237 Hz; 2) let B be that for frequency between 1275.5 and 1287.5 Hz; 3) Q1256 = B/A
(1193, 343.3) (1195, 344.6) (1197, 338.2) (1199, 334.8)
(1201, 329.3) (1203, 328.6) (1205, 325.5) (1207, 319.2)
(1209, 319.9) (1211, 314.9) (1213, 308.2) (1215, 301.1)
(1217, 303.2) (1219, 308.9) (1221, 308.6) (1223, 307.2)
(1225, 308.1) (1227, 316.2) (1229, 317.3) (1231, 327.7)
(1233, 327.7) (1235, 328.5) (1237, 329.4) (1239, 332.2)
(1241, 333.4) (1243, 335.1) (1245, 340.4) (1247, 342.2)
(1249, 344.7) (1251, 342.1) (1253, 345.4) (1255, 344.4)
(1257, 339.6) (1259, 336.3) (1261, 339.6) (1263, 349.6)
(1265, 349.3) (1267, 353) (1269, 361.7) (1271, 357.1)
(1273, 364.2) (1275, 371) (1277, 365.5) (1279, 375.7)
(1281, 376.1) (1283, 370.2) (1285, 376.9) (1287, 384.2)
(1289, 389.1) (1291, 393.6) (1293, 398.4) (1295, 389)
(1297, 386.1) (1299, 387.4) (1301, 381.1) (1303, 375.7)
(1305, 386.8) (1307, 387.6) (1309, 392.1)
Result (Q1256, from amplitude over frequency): 1.2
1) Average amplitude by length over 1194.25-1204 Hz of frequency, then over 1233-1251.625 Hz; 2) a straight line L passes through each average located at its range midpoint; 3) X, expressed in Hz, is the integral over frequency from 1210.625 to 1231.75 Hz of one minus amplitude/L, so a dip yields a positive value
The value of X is 1.55 Hz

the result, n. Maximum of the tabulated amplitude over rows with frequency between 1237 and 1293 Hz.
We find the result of 398.4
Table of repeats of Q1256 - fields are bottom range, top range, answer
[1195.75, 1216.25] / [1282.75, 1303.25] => 1.20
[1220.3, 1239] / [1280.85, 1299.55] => 1.21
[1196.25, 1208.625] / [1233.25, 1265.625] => 1.03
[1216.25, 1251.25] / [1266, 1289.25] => 1.14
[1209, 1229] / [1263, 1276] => 1.16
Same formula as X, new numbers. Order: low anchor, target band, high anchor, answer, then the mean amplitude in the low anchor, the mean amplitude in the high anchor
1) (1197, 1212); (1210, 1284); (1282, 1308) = 3.5 Hz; 326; 385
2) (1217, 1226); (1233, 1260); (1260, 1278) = -0.3 Hz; 308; 357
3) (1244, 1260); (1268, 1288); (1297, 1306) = -0.4 Hz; 342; 383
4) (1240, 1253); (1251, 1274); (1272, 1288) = 0.5 Hz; 340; 373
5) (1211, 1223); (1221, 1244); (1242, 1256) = 0.0 Hz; 307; 342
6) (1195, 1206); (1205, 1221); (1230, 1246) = 1.0 Hz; 332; 332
